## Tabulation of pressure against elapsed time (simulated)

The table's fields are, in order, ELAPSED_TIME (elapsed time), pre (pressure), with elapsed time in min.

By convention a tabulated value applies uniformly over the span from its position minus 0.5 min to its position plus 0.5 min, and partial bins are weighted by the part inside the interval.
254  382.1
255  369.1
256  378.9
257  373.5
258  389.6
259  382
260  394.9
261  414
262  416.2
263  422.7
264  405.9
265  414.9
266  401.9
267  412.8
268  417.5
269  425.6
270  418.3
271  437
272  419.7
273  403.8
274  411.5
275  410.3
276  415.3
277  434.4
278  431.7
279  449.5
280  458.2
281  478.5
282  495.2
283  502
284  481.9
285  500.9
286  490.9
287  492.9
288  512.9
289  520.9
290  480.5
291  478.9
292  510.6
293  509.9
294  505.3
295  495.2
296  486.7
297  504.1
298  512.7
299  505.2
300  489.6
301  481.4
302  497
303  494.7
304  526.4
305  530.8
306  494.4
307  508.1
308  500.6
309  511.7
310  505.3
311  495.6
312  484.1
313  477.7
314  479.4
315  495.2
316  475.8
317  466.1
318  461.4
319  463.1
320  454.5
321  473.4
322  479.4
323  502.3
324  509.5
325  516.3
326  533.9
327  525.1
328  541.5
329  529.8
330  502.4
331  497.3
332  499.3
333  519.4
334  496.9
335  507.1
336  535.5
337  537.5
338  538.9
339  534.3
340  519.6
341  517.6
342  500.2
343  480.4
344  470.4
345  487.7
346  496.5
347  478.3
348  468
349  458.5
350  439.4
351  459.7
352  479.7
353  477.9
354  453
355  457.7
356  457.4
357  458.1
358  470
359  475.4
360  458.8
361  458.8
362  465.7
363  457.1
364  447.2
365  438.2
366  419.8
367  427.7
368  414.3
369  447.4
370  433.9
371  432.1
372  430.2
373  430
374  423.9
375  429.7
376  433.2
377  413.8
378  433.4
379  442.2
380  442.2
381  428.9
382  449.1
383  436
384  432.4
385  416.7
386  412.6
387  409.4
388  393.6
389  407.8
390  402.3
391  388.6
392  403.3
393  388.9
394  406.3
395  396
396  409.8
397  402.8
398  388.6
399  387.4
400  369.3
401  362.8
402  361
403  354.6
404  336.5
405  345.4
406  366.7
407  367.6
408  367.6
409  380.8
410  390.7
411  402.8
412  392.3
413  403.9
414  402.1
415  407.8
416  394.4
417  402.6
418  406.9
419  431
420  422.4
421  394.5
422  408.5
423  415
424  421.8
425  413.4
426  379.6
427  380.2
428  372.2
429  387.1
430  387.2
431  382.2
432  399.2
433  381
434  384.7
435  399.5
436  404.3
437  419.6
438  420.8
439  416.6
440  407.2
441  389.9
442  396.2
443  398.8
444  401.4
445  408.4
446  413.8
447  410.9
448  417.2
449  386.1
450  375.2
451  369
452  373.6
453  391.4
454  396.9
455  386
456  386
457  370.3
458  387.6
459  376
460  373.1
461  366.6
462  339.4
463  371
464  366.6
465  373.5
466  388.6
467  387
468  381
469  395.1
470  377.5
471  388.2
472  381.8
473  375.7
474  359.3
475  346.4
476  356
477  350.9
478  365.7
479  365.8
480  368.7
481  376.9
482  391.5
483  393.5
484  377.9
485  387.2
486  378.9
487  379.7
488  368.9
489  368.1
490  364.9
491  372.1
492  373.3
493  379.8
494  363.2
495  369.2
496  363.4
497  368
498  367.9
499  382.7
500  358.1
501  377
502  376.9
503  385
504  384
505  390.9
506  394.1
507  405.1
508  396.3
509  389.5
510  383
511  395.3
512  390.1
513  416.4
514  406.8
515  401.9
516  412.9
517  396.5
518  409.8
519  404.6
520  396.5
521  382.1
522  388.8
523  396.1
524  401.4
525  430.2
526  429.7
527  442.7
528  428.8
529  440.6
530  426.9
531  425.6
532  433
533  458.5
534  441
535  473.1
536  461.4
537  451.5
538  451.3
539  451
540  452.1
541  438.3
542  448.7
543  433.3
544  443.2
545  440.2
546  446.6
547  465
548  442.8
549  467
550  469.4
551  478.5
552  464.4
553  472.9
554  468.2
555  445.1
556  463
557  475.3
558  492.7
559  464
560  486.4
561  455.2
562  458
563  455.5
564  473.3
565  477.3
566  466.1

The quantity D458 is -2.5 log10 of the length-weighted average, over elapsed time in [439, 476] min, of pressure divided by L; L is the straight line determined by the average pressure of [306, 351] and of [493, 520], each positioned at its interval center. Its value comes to 0.09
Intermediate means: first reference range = 497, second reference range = 388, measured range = 384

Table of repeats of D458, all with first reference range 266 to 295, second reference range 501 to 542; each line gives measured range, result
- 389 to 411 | 0.152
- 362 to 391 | 0.037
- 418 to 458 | 0.089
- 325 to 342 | -0.156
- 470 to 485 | 0.142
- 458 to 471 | 0.138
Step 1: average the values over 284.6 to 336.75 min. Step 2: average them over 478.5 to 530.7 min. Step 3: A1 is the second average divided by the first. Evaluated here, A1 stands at 0.78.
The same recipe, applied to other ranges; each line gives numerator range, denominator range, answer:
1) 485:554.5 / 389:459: 1.05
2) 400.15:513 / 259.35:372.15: 0.81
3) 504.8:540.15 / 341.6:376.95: 0.92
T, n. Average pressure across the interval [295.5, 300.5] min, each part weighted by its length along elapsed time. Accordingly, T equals 500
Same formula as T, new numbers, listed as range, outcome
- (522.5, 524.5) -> 399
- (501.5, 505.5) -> 384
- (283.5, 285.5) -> 491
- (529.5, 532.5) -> 428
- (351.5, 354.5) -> 470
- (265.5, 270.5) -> 415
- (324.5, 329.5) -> 529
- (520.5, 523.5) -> 389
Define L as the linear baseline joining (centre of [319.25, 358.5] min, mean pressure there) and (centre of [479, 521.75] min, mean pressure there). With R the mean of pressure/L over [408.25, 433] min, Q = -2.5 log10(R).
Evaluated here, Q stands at 0.104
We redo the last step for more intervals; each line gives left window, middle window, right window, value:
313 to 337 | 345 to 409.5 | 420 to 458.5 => 0.072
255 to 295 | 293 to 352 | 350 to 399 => -0.139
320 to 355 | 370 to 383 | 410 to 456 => 0.060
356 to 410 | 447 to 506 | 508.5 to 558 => 0.136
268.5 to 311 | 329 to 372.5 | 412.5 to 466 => -0.072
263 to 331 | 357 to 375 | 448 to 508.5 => -0.009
